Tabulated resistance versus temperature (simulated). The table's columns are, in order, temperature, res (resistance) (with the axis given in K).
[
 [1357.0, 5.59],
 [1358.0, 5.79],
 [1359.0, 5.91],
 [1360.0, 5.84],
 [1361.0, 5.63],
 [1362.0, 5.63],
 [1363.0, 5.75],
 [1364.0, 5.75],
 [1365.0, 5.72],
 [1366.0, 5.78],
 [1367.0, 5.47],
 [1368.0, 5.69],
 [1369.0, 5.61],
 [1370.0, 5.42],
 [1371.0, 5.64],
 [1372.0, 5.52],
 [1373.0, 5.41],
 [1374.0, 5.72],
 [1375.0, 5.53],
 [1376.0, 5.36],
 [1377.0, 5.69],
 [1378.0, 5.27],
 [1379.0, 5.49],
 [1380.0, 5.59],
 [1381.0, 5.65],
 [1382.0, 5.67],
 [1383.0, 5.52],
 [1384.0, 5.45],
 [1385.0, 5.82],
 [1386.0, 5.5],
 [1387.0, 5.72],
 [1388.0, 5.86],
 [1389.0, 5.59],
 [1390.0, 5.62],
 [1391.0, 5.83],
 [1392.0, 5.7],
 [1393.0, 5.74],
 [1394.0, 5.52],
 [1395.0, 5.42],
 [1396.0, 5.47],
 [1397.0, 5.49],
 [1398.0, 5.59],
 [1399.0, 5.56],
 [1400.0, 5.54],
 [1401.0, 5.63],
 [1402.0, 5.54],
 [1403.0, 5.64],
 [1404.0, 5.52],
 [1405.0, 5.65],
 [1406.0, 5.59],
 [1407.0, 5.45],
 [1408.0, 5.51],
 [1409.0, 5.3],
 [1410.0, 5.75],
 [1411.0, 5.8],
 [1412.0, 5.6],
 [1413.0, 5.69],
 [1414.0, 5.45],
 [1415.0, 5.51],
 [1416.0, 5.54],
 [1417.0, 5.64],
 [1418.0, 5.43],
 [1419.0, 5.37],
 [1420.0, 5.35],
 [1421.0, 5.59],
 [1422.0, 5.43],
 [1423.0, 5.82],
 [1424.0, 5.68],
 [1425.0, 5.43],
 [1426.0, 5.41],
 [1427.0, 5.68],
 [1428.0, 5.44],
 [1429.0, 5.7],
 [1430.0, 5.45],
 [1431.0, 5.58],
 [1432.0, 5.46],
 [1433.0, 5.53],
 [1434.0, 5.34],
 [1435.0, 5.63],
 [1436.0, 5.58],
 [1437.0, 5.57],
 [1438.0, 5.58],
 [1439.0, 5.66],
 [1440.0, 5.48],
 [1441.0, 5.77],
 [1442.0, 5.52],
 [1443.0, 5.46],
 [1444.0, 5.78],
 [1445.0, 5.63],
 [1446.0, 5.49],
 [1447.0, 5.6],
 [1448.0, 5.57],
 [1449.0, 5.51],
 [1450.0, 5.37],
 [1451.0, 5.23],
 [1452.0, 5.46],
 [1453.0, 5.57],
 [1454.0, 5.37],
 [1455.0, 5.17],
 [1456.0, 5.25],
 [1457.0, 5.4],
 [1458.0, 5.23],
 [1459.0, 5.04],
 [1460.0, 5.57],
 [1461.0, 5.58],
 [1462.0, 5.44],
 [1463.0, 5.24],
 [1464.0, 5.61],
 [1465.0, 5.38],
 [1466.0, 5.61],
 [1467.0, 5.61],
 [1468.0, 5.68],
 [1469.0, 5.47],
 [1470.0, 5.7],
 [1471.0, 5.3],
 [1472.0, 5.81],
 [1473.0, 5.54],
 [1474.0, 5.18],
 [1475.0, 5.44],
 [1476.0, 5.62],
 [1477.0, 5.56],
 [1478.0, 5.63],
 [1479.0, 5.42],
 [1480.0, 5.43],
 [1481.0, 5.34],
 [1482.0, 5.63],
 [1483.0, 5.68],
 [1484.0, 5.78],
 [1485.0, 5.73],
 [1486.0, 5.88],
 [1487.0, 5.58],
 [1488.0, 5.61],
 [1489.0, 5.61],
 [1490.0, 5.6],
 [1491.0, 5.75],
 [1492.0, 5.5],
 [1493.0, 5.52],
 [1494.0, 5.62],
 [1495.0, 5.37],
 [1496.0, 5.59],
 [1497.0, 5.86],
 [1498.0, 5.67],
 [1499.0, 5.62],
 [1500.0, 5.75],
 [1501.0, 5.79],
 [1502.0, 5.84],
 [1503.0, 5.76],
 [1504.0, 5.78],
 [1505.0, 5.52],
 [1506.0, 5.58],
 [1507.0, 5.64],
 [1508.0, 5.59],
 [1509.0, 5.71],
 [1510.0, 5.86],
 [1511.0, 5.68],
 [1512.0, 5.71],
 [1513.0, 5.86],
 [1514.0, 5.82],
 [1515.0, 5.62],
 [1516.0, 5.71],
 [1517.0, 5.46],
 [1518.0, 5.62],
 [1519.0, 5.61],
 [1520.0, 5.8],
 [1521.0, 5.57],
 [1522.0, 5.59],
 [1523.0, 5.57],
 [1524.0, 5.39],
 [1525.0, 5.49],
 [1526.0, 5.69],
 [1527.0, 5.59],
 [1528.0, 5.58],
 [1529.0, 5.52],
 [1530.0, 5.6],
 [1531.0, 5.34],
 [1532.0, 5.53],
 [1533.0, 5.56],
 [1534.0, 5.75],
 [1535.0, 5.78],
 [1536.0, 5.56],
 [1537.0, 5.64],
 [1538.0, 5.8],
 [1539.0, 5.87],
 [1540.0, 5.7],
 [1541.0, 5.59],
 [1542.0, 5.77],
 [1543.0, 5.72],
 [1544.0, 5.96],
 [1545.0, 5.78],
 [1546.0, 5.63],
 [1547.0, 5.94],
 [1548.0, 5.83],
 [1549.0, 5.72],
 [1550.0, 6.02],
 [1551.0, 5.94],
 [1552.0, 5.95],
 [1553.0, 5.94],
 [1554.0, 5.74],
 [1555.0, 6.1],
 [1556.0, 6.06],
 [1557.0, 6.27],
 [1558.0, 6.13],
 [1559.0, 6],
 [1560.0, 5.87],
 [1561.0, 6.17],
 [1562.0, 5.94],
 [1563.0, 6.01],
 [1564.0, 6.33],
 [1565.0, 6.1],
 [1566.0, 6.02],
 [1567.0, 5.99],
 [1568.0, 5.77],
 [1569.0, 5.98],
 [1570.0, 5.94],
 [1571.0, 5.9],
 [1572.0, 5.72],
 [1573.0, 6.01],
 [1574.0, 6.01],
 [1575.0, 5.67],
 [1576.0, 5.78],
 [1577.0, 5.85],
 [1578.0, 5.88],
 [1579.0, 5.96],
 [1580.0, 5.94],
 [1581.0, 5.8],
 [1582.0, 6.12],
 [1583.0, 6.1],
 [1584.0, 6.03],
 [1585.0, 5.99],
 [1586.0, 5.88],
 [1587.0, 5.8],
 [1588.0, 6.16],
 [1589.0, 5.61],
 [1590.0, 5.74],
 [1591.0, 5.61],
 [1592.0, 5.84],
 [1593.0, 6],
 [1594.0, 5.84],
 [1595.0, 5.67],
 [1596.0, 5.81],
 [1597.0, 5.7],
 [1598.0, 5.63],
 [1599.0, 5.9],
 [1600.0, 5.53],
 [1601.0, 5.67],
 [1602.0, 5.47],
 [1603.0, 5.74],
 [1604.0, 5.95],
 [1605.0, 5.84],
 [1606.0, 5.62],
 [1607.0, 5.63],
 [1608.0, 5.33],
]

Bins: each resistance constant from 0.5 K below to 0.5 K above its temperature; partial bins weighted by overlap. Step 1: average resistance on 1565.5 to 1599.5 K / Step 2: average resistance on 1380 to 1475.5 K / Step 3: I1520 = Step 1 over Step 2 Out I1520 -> 1.1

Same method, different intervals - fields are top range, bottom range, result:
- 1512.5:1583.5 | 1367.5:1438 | 1.04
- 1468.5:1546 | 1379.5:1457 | 1.01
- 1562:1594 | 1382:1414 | 1.06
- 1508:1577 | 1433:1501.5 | 1.05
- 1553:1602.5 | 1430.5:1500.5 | 1.07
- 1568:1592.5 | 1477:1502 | 1.05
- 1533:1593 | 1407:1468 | 1.07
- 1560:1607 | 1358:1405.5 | 1.05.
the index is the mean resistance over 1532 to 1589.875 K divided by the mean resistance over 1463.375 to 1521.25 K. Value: 1.05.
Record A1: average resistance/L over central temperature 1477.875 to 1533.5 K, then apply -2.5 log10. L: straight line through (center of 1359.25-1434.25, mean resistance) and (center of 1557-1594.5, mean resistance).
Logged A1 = 0.032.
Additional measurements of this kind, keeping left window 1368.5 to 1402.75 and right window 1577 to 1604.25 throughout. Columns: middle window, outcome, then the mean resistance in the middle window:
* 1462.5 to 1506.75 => 0.020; 5.6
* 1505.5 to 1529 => 0.019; 5.64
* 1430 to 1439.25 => 0.019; 5.54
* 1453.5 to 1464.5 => 0.062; 5.35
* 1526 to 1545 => 0.019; 5.66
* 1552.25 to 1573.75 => -0.038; 6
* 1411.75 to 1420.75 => 0.021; 5.51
